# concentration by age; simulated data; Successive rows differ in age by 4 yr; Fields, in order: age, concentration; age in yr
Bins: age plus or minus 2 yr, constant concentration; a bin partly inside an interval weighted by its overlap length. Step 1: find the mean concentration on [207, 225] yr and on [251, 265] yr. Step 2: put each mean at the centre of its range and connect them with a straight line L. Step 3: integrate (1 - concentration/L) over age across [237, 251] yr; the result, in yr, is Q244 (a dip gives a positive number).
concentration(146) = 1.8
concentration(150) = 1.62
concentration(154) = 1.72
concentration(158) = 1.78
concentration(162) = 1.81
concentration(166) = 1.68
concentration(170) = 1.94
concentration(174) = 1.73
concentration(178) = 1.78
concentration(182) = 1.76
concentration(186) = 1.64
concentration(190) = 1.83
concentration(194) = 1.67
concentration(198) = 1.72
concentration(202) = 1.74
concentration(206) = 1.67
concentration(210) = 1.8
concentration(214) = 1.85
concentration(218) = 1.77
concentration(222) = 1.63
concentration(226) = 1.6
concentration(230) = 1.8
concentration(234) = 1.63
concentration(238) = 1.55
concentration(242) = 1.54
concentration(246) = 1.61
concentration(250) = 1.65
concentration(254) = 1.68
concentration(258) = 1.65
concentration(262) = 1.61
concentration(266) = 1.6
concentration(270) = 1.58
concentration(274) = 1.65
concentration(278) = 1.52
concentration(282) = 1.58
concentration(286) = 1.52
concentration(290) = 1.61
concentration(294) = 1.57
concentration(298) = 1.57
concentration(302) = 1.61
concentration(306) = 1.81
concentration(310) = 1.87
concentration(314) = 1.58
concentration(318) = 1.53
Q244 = 0.77 yr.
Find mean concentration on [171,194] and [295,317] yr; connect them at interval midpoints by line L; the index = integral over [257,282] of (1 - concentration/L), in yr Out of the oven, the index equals 1.5 yr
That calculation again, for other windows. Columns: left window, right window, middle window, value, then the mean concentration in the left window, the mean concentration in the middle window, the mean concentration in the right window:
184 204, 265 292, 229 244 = 0.3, 1.72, 1.62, 1.58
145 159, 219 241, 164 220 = -2.5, 1.72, 1.76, 1.64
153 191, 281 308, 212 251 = 0.6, 1.77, 1.66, 1.61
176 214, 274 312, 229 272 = 1.4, 1.74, 1.62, 1.63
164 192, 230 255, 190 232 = -0.9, 1.77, 1.73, 1.62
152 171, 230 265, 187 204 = -0.2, 1.78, 1.73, 1.63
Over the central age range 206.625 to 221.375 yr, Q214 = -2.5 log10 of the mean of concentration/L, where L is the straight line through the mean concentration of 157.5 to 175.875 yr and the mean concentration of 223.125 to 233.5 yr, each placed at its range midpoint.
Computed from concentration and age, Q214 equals -0.04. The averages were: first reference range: 1.79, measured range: 1.78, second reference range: 1.68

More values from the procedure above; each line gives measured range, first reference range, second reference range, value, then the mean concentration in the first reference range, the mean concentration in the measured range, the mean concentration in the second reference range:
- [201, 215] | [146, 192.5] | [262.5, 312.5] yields -0.031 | 1.75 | 1.76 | 1.62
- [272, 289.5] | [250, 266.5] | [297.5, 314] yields 0.069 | 1.64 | 1.57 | 1.71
